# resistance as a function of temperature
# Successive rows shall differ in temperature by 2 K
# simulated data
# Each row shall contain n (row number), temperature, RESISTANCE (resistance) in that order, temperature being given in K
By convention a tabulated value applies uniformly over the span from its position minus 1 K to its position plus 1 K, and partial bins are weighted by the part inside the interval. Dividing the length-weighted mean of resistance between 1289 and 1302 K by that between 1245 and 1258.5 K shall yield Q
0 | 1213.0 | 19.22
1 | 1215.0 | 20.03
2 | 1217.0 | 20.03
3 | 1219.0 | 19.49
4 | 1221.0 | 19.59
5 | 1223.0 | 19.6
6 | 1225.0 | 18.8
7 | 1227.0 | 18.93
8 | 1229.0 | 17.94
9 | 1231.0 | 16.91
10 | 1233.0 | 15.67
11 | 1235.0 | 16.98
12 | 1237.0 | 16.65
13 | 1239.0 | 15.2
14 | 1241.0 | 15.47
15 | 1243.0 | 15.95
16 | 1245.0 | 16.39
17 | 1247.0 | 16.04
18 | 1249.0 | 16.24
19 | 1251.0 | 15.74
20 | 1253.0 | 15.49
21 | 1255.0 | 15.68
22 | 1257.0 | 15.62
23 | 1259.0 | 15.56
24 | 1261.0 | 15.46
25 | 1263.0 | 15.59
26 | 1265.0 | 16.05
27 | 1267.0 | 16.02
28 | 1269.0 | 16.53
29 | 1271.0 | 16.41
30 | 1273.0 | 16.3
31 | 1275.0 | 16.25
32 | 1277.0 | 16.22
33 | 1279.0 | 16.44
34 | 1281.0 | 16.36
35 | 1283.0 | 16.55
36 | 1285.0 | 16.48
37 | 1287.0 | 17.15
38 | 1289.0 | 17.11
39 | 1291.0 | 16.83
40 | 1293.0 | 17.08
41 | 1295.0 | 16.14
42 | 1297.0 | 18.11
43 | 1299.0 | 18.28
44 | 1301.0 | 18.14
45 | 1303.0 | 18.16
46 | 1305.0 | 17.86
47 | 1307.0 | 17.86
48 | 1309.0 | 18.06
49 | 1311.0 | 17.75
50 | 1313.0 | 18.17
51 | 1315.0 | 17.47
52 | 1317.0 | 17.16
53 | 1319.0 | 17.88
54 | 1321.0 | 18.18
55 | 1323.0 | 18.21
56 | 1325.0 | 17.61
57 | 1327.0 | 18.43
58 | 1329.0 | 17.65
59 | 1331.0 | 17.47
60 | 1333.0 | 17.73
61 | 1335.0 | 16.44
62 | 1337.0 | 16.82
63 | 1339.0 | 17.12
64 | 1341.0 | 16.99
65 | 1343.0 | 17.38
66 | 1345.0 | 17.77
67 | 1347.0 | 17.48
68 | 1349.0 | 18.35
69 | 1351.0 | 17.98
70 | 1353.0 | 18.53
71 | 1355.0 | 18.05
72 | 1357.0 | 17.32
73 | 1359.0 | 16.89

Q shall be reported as 1.10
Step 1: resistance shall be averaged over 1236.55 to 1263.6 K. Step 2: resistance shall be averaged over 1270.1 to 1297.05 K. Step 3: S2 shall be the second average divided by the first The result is 1.1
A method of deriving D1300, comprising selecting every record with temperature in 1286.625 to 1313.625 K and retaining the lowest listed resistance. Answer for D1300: 16.14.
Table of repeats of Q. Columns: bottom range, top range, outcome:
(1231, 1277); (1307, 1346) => 1.10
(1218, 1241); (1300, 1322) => 1.01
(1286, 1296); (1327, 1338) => 1.03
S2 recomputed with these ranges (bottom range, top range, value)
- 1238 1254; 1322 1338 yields 1.11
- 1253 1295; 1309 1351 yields 1.08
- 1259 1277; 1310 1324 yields 1.11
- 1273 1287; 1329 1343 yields 1.04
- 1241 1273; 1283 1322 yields 1.10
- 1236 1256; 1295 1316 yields 1.13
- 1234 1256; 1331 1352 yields 1.09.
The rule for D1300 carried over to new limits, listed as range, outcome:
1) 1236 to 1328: 15.2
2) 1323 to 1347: 16.44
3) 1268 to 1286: 16.22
